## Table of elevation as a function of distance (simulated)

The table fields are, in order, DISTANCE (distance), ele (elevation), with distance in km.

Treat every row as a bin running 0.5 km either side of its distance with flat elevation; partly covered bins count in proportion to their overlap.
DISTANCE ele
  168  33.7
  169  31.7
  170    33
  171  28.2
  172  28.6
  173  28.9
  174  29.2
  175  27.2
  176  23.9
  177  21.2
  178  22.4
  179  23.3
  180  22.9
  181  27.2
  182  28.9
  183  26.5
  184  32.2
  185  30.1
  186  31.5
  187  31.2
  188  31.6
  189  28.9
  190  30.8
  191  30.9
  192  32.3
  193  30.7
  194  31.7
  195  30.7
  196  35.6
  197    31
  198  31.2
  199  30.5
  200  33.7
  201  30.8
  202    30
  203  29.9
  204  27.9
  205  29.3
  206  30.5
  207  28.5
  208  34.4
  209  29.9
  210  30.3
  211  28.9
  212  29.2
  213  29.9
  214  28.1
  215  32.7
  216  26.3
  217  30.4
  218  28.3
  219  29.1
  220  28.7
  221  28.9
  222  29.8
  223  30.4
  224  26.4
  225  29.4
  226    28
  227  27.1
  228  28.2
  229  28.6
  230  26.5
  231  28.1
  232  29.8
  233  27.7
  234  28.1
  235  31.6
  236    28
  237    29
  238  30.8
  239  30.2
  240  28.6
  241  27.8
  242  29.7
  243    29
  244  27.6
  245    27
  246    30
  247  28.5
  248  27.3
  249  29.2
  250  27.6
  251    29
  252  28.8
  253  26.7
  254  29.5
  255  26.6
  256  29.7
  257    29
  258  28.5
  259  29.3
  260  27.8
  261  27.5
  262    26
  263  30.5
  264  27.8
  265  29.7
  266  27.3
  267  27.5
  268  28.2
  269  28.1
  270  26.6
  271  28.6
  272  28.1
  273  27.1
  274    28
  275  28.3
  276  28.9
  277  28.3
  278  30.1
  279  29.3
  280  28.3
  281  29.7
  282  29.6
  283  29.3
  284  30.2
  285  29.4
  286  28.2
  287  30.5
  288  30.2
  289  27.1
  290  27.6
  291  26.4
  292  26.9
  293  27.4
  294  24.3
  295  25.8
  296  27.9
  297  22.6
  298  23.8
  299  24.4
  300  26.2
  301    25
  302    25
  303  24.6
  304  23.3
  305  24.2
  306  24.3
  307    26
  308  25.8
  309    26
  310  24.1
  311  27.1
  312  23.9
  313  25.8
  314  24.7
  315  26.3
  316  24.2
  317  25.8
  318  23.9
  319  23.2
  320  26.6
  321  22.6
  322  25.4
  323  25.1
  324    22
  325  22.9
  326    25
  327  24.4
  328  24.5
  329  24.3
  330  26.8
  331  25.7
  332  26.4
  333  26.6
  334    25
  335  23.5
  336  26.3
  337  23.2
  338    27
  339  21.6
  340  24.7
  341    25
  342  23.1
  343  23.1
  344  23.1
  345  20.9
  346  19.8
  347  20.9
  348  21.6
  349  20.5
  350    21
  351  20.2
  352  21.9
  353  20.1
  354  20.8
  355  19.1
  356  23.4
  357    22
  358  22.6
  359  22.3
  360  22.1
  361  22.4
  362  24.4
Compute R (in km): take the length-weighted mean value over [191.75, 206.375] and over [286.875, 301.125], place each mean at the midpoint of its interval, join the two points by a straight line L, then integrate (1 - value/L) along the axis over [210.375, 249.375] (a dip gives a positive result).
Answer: 0.9 km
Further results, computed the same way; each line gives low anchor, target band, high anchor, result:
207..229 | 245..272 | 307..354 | -0.9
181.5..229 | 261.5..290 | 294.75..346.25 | -2.0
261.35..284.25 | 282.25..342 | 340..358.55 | -1.3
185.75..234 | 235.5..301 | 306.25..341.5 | -1.9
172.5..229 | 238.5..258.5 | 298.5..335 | -0.8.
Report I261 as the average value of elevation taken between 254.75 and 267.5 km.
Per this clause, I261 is 28.3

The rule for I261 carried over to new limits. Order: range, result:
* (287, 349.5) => 24.7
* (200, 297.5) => 28.6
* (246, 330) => 26.8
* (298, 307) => 24.7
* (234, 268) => 28.6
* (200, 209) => 30.3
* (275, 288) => 29.3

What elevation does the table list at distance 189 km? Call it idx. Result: 28.9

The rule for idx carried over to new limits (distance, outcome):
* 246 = 30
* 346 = 19.8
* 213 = 29.9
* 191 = 30.9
